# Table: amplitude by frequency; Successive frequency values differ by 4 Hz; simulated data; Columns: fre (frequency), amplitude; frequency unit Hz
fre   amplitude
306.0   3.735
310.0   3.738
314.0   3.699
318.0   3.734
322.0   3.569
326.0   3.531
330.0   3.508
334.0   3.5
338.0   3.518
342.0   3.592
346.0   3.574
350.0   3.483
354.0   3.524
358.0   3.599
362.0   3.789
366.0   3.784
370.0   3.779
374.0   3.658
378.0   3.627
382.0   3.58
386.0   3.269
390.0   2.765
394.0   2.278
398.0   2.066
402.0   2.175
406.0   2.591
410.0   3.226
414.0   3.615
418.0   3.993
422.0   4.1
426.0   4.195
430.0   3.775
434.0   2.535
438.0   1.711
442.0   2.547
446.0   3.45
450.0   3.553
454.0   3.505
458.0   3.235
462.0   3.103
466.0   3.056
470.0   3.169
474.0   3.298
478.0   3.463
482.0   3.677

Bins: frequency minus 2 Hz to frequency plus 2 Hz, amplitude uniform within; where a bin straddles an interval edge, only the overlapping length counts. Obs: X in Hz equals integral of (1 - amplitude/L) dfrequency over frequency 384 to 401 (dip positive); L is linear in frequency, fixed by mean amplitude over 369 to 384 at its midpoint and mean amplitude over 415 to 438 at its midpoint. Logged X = 4.9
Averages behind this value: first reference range 3.65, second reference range 3.54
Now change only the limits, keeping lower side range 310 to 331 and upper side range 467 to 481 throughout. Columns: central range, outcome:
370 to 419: 5.6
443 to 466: 0.4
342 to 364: -0.2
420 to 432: -2.1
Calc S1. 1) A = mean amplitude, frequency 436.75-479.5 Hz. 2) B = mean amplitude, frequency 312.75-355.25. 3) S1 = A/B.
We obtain 0.9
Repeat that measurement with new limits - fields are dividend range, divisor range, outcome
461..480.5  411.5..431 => 0.82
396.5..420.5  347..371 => 0.82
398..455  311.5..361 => 0.89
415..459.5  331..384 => 0.92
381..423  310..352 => 0.84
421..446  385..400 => 1.23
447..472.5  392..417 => 1.21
